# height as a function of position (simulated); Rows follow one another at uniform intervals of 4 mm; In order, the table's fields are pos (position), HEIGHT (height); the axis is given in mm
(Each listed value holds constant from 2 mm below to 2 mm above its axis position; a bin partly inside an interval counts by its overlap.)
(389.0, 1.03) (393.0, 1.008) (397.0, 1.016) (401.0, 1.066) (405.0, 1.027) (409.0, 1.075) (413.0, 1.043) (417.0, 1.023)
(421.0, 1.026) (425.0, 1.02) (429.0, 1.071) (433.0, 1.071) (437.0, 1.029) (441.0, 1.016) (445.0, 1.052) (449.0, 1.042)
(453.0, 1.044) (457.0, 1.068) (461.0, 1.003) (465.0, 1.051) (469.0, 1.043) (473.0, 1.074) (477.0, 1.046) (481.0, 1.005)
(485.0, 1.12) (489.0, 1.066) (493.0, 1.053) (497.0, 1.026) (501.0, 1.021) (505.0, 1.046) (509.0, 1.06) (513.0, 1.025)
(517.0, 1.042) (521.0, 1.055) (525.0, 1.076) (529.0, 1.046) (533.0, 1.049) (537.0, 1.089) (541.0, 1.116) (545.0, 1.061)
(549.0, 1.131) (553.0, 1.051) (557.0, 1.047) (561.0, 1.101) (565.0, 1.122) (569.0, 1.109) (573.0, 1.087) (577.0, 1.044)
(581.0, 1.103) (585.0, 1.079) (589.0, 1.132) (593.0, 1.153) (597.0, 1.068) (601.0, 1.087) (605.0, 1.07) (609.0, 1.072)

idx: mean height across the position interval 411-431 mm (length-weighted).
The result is 1.04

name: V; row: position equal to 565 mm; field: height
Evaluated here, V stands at 1.122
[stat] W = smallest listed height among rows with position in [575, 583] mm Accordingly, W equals 1.044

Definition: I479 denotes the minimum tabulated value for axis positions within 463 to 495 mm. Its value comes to 1.005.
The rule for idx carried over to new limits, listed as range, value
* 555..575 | 1.09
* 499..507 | 1.03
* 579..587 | 1.09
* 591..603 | 1.1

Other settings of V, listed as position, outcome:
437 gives 1.029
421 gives 1.026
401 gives 1.066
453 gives 1.044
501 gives 1.021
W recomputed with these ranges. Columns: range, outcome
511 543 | 1.025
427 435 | 1.071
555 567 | 1.047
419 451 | 1.016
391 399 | 1.008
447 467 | 1.003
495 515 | 1.021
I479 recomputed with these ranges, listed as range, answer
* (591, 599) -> 1.068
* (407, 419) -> 1.023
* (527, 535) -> 1.046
